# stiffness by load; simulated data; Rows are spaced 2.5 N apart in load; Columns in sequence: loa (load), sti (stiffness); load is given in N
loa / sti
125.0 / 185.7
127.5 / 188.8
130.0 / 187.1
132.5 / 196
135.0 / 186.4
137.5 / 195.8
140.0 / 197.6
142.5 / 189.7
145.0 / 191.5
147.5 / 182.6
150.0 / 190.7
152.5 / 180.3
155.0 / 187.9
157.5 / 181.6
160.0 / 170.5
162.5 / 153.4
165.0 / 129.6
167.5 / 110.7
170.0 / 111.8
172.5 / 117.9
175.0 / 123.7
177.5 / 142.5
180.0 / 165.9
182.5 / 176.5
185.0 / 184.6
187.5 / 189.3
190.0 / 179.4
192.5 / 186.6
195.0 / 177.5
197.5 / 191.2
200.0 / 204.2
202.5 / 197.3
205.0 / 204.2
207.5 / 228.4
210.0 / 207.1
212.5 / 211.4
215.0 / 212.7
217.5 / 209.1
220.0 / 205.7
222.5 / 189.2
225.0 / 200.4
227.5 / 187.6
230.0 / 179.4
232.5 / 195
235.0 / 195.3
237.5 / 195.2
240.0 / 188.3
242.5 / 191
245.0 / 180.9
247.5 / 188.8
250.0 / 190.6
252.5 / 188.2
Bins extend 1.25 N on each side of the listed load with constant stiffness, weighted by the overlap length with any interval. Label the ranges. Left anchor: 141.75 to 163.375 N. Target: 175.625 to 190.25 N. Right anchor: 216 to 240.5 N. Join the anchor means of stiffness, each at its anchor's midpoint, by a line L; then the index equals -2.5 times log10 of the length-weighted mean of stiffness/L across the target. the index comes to 0.10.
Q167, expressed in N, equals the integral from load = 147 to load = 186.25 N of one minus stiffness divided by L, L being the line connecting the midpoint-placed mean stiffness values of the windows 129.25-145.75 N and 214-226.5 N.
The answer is 7.91 N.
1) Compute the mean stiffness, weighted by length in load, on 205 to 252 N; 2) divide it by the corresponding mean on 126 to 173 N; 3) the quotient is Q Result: 1.1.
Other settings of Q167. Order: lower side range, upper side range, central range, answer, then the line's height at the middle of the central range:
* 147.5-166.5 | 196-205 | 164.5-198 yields 5.5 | 186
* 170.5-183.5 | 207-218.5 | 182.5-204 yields -1.7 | 175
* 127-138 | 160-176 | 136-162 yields -4.0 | 162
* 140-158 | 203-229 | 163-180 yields 5.8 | 193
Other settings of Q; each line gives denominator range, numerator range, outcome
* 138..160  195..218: 1.10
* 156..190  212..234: 1.31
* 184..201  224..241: 1.02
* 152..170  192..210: 1.29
